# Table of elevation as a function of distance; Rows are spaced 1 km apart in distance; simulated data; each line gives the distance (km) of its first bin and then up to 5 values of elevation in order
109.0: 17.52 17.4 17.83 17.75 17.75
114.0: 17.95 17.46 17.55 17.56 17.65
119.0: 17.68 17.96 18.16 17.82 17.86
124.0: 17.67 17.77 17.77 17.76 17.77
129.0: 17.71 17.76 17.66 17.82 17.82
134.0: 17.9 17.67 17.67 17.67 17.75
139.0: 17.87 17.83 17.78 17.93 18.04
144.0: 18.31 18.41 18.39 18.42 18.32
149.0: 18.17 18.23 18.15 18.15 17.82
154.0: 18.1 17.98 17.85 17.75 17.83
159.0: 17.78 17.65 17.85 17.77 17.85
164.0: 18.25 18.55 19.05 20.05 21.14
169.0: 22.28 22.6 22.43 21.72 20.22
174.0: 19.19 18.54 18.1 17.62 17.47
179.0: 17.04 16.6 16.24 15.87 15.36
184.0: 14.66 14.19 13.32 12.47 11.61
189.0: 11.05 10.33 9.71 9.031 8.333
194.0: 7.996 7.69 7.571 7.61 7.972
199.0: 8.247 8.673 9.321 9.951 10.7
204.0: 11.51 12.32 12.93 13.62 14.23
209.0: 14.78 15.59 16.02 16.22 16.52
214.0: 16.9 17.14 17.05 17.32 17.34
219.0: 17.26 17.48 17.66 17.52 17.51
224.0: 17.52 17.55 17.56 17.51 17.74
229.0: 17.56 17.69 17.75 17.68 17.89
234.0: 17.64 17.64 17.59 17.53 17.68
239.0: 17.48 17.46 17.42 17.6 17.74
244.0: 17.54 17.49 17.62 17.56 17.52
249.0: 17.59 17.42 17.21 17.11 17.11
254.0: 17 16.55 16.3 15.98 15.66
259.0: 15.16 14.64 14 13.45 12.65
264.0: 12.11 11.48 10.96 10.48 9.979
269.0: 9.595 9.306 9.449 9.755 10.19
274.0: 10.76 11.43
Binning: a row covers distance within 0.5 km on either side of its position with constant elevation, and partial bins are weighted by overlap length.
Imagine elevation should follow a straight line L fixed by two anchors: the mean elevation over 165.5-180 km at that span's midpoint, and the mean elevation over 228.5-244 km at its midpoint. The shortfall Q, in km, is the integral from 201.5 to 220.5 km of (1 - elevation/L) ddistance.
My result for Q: 3.5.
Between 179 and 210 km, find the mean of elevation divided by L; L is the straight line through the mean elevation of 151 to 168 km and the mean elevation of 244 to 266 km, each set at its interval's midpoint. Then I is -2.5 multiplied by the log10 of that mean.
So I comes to 0.43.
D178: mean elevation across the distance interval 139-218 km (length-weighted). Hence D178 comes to 15.7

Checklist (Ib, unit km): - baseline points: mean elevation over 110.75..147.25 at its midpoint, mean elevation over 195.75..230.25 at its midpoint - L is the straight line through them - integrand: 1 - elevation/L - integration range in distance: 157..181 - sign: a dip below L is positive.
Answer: -3.9 km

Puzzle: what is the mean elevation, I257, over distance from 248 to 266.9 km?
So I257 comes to 15.1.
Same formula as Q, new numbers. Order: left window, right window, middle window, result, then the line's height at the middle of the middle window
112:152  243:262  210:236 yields -0.6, 16.9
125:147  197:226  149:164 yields -0.9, 17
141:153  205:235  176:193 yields 3.5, 17.4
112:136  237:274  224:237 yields -1.9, 15.4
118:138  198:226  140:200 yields 0.8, 16.2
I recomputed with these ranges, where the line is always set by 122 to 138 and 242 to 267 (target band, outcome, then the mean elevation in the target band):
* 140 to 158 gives -0.04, 18.1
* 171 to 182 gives -0.08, 18.4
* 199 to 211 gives 0.33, 12.1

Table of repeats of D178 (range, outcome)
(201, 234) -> 16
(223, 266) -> 16.6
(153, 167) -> 18.1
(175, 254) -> 15.1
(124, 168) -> 18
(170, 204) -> 13.3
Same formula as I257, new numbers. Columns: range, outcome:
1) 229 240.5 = 17.6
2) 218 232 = 17.6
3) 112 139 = 17.8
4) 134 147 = 18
